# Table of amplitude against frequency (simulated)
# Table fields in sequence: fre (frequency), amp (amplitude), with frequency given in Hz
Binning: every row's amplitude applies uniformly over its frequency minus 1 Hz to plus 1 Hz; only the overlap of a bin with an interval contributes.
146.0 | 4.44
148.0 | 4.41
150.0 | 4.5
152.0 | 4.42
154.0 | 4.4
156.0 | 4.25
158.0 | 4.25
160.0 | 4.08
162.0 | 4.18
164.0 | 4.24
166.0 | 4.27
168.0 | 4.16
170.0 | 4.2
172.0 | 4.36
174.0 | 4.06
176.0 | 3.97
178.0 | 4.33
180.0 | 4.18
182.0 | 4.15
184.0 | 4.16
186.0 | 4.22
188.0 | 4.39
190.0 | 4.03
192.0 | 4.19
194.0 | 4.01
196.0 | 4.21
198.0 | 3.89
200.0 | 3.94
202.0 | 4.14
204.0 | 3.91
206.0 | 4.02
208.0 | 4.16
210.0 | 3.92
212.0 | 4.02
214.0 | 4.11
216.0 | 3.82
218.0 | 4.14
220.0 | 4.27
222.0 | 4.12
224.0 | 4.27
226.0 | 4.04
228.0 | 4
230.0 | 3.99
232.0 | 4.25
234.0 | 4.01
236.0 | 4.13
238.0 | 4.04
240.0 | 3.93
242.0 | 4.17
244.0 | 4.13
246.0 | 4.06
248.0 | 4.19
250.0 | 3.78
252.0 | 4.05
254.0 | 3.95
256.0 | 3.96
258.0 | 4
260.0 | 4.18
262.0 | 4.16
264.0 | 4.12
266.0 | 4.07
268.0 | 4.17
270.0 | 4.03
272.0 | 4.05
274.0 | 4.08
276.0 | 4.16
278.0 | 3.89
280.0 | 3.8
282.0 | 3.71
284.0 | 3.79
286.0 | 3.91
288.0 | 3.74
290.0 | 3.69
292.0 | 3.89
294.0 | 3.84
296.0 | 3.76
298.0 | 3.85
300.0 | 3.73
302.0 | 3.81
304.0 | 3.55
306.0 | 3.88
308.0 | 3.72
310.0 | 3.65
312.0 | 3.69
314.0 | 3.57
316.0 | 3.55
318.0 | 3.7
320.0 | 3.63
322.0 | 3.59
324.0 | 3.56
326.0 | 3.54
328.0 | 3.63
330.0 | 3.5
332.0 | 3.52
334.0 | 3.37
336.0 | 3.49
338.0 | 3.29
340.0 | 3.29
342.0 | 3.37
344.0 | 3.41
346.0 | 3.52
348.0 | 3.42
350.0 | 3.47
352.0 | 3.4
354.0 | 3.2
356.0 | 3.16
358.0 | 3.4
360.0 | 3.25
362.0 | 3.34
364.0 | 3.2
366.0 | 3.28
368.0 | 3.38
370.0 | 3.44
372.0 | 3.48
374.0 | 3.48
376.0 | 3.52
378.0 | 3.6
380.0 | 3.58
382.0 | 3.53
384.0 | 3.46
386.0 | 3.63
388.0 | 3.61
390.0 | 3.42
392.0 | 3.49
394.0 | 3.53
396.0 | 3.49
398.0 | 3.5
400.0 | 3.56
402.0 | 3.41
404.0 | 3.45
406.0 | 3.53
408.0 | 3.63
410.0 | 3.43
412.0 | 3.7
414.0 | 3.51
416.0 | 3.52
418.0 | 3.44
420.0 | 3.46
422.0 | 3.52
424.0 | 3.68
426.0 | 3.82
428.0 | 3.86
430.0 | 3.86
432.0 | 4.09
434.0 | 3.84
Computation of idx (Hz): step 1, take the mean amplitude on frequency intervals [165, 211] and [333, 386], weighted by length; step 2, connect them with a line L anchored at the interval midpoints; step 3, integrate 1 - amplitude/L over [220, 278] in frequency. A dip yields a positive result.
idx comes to -3.1 Hz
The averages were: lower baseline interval 4.12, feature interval 4.07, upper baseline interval 3.4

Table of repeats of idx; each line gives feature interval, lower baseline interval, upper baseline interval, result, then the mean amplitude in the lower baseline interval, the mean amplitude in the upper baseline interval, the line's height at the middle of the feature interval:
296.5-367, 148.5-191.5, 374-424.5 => 4.4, 4.23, 3.53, 3.73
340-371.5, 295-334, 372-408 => 2.0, 3.65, 3.52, 3.58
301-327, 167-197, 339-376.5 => -0.6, 4.17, 3.37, 3.57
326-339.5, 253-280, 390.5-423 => 1.2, 4.05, 3.51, 3.8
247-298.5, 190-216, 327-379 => -3.0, 4.03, 3.4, 3.74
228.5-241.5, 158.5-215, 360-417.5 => -0.3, 4.13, 3.48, 3.97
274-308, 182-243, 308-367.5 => -1.2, 4.08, 3.45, 3.69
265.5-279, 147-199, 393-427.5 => -0.5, 4.21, 3.54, 3.93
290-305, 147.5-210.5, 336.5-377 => -0.6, 4.18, 3.37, 3.64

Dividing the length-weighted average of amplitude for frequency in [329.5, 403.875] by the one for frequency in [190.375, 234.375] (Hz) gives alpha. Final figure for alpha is 0.84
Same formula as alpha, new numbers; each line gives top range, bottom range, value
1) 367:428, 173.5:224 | 0.86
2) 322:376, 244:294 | 0.86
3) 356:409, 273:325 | 0.92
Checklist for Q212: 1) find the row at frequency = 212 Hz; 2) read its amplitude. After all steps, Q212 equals 4.02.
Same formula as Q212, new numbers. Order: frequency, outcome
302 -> 3.81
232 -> 4.25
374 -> 3.48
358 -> 3.4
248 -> 4.19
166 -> 4.27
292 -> 3.89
